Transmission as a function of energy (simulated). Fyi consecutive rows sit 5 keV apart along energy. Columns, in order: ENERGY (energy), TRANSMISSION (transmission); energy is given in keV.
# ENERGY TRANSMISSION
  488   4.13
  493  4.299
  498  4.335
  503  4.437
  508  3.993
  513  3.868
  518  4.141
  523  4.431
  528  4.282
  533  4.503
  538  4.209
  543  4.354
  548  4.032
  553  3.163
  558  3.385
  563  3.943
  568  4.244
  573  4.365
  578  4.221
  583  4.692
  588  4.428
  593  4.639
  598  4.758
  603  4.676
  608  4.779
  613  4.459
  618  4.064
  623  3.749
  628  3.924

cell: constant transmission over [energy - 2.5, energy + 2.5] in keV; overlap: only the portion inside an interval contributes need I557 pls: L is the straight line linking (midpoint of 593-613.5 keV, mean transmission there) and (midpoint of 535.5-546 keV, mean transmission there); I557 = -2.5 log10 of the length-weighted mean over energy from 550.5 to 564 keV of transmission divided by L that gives 0.26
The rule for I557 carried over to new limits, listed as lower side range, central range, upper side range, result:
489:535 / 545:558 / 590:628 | 0.20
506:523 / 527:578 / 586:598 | 0.07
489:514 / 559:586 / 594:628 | 0.02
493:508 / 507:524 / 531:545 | 0.06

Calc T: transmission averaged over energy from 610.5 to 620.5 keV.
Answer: 4.26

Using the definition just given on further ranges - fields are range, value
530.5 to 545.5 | 4.36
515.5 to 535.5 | 4.34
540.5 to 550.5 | 4.19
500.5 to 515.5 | 4.1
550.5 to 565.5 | 3.5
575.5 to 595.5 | 4.5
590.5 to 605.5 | 4.69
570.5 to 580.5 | 4.29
